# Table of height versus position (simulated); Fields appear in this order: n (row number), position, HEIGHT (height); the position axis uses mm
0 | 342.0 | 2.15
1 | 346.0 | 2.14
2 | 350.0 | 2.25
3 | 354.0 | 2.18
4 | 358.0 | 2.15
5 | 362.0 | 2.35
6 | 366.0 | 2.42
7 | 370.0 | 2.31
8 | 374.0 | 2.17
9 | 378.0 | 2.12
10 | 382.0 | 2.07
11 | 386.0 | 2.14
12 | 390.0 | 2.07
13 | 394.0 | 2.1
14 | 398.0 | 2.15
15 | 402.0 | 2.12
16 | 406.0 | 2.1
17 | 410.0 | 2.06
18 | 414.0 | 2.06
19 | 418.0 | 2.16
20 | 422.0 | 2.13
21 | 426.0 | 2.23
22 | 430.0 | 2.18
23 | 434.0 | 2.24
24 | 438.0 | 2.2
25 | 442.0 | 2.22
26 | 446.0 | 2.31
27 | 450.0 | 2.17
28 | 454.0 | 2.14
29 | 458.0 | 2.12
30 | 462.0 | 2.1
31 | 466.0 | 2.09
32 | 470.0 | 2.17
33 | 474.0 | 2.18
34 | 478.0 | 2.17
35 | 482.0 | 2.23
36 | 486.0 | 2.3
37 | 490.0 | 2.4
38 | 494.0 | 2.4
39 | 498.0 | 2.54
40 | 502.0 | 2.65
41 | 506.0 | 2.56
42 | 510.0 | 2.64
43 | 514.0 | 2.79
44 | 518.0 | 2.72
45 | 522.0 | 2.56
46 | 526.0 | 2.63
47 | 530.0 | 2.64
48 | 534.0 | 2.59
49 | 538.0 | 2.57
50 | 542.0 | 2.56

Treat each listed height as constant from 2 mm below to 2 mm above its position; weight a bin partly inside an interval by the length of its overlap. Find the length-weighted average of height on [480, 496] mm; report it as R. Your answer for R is 2.33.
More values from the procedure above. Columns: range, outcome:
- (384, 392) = 2.1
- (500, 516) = 2.66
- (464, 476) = 2.15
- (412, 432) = 2.15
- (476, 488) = 2.23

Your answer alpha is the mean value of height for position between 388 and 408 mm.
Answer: 2.11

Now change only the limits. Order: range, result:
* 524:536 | 2.62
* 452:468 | 2.11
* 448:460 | 2.14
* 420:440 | 2.2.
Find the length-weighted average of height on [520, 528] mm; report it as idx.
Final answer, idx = 2.59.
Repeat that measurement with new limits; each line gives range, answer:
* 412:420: 2.11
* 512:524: 2.69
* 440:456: 2.21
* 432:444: 2.22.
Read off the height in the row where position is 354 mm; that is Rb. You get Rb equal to 2.18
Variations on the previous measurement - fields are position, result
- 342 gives 2.15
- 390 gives 2.07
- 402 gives 2.12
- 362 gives 2.35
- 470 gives 2.17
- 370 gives 2.31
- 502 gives 2.65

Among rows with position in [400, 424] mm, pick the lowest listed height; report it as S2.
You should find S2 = 2.06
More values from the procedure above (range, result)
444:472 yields 2.09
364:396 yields 2.07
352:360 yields 2.15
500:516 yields 2.56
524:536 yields 2.59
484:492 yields 2.3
